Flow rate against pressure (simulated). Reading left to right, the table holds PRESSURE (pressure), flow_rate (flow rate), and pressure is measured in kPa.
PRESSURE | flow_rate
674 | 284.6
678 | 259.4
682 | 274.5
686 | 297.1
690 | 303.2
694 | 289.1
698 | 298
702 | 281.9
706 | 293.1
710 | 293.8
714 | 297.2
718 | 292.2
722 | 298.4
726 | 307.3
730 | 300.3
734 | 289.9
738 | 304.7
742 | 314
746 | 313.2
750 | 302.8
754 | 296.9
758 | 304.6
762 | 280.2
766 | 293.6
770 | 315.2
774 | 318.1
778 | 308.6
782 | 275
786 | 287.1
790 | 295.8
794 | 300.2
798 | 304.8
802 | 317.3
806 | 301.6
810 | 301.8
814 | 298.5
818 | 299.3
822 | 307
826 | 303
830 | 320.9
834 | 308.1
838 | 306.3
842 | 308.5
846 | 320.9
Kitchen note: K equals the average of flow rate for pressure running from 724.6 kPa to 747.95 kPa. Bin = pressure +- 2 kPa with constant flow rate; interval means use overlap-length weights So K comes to 305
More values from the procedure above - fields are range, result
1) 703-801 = 299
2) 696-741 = 296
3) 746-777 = 303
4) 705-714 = 294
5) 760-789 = 297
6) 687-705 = 293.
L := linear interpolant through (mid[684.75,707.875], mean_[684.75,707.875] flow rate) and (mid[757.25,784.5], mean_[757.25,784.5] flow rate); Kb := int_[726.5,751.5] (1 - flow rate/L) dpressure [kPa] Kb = -0.7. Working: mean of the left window 294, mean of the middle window 304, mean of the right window 299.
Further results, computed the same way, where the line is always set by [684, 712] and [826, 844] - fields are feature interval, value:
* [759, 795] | 0.70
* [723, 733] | -0.15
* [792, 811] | 0.05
